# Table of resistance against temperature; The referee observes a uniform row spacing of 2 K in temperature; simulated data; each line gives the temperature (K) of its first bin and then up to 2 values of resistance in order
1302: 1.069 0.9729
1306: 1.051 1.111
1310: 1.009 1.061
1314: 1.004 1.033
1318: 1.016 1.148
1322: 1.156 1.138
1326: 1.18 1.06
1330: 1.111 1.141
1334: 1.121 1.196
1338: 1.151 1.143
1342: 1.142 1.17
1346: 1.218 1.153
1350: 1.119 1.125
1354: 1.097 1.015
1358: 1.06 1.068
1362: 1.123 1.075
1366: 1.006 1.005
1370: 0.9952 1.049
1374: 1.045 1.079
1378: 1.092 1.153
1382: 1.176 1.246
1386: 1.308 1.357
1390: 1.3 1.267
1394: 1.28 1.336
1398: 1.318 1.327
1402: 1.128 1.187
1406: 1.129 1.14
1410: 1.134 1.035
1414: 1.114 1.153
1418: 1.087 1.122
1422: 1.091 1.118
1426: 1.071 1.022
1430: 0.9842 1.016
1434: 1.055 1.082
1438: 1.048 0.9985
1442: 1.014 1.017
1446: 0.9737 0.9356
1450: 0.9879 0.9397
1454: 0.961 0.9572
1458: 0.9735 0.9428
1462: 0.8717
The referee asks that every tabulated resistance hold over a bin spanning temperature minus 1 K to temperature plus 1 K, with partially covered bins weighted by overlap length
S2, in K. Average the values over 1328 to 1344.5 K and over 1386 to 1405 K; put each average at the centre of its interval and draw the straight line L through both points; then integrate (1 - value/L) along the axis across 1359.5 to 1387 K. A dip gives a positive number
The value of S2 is 2.8 K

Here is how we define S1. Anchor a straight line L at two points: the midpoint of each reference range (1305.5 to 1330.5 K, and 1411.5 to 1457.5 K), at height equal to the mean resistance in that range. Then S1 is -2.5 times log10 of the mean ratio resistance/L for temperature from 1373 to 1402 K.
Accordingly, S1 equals -0.17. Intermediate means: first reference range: 1.08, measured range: 1.23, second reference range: 1.03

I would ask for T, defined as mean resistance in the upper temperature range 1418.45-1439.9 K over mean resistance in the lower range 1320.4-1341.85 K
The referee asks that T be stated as 0.93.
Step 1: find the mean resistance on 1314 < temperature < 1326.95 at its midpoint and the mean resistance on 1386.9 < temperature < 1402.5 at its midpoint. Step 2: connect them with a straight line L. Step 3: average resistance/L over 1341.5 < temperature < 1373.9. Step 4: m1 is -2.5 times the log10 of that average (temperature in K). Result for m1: 0.11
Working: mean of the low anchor 1.1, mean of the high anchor 1.29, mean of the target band 1.09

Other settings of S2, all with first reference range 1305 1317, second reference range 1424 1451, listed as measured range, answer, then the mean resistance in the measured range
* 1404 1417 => -1.2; 1.12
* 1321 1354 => -3.3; 1.14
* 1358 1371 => -0.2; 1.05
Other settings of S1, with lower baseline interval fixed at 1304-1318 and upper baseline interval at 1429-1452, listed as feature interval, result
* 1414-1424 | -0.10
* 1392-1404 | -0.24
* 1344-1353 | -0.13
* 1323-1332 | -0.09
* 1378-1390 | -0.21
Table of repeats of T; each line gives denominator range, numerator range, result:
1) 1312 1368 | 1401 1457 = 0.95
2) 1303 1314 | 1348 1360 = 1.05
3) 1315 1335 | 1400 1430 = 1.00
